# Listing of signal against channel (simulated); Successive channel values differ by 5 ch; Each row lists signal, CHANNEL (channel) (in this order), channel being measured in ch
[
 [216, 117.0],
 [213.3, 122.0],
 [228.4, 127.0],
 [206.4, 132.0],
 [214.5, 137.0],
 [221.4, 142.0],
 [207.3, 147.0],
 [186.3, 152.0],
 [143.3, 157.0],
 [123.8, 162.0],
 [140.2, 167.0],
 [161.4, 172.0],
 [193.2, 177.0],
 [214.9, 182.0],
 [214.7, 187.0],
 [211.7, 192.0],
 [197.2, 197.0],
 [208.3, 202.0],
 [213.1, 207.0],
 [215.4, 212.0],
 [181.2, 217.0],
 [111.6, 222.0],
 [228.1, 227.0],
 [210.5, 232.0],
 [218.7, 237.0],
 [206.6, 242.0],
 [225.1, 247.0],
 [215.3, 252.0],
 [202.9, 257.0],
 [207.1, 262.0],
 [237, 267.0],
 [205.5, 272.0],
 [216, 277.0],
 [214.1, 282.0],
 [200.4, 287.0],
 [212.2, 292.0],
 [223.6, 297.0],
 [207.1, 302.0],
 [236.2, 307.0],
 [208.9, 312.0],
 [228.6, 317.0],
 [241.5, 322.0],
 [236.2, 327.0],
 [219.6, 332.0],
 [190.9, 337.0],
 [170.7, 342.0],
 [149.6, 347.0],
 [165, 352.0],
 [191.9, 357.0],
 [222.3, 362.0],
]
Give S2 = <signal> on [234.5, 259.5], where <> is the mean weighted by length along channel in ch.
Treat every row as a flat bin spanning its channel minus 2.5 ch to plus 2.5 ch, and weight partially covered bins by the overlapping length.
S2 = 214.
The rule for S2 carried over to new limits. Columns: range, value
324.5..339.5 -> 216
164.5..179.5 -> 165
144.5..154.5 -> 197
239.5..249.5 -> 216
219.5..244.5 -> 195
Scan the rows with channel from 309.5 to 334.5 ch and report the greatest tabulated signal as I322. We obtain 241.5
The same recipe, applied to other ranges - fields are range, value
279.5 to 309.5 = 236.2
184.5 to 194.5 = 214.7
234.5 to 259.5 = 225.1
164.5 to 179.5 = 193.2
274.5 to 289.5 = 216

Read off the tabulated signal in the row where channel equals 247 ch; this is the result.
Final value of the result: 225.1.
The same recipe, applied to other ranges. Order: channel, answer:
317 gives 228.6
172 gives 161.4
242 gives 206.6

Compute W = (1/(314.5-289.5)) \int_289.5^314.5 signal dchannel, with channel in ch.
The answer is 218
